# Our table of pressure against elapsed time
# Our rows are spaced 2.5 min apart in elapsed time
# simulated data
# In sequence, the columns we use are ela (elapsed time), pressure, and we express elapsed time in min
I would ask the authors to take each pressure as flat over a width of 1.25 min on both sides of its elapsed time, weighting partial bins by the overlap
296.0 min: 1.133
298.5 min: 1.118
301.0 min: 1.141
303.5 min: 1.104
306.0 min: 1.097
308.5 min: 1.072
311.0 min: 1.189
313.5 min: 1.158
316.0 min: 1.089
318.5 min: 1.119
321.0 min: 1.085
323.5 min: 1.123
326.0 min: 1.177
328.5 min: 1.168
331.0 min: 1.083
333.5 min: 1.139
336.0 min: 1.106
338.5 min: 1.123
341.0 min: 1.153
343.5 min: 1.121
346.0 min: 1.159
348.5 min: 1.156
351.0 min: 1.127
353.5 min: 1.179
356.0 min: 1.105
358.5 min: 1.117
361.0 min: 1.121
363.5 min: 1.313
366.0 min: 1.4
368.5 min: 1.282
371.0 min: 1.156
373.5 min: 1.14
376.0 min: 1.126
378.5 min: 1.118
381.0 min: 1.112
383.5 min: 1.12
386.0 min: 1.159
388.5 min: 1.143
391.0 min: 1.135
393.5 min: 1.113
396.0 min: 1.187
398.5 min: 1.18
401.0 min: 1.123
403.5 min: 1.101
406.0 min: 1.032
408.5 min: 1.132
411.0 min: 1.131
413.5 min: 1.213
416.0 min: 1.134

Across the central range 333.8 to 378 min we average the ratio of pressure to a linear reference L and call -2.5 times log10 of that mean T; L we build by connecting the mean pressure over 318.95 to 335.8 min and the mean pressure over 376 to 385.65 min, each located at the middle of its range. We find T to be -0.04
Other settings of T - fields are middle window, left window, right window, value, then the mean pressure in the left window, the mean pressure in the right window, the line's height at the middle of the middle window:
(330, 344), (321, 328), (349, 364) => 0.023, 1.14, 1.15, 1.15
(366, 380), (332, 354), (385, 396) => -0.041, 1.14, 1.14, 1.14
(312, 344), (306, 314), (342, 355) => 0.011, 1.13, 1.15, 1.14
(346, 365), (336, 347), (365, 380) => 0.001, 1.13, 1.2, 1.16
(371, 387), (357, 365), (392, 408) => 0.026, 1.19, 1.12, 1.16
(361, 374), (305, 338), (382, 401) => -0.103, 1.12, 1.15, 1.14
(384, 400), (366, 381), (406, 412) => -0.007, 1.18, 1.11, 1.14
